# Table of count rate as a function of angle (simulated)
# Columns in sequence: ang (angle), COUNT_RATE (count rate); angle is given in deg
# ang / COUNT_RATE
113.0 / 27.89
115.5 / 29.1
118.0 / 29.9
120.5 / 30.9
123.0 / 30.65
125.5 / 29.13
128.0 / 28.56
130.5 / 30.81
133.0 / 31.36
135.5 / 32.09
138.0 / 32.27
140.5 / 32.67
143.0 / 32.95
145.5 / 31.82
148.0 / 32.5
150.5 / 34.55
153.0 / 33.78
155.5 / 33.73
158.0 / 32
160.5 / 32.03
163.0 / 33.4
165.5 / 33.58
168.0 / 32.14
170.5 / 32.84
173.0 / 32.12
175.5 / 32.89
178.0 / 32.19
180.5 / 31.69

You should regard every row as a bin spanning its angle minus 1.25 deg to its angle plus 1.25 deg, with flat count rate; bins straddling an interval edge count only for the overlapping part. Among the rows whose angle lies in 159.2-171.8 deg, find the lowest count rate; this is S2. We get 32.03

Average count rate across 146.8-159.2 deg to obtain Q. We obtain 33.3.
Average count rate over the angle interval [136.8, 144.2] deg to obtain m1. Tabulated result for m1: 32.6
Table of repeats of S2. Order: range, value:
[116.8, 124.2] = 29.9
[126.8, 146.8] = 28.56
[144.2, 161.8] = 31.82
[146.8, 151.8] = 32.5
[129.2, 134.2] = 30.81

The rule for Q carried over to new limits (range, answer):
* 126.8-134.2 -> 30.2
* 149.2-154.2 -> 34.2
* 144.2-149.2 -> 32.2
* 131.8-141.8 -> 32.1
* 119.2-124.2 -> 30.8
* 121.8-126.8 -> 29.9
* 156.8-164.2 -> 32.5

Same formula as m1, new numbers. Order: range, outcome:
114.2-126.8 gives 29.9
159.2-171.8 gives 32.8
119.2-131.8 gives 30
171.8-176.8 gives 32.5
